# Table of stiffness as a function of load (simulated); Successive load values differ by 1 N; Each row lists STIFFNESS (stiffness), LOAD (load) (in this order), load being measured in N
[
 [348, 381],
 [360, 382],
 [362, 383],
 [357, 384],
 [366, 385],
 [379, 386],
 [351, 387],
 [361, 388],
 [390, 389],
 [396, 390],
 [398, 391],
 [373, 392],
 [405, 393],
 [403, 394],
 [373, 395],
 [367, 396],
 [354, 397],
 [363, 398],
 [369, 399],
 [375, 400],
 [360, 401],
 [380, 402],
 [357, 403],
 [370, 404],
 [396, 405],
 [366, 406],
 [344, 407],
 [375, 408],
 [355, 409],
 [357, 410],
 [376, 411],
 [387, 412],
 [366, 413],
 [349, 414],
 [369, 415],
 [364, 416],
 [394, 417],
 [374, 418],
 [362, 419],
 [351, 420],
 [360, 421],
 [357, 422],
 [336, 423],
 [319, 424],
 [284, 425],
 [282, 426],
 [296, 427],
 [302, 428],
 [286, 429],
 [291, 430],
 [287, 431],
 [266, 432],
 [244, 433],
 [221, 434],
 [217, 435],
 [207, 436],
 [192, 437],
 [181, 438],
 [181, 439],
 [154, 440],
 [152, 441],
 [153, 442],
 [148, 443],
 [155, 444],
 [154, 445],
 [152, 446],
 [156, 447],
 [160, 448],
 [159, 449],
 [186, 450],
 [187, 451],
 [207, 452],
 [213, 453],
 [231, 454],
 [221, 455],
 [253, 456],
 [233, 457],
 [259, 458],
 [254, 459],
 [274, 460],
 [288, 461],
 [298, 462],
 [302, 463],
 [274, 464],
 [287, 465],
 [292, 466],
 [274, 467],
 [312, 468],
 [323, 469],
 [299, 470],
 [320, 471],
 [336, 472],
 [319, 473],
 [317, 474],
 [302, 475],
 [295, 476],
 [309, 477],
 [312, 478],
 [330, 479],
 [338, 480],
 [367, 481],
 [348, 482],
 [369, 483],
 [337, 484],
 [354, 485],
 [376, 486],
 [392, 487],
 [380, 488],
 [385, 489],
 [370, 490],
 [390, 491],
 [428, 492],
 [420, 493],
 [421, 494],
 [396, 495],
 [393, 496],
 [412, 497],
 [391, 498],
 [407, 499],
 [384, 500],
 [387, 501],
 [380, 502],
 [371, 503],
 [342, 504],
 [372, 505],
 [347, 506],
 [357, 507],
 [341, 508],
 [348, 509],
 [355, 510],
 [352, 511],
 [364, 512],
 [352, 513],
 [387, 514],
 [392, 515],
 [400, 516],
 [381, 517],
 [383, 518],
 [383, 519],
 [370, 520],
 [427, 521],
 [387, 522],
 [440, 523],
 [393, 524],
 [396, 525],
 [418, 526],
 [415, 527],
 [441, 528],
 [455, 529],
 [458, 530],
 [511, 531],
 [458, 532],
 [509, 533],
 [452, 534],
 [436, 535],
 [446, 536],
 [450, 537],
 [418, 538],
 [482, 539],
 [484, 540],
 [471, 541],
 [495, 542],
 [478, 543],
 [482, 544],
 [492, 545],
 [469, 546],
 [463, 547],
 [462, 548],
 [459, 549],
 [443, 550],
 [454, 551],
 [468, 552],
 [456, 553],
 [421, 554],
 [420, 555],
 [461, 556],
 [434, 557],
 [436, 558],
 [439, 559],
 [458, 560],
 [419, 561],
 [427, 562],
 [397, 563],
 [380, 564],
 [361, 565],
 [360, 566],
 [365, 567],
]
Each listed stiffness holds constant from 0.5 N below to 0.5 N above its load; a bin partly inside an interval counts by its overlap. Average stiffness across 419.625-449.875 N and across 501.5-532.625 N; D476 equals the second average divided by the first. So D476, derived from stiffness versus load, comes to 1.69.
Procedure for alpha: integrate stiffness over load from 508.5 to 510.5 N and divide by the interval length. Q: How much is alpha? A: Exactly 352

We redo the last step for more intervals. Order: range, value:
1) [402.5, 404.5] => 364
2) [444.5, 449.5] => 156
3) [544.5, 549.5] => 469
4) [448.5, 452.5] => 185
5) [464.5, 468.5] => 291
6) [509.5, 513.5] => 356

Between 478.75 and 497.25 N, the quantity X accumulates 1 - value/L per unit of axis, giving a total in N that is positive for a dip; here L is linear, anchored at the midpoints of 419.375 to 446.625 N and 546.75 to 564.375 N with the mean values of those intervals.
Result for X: -2.7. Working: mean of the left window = 242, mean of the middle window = 379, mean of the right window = 439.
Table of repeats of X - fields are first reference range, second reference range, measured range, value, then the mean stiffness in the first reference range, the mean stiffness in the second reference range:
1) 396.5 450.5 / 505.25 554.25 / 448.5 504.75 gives 6.1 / 290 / 426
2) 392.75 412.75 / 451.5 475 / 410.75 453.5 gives 9.4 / 371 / 278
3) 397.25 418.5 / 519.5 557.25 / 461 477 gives 4.1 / 369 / 449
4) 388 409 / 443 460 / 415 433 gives -2.0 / 375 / 199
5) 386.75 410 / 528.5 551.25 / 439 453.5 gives 8.5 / 373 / 467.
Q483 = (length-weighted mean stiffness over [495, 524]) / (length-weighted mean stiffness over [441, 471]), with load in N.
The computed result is 1.64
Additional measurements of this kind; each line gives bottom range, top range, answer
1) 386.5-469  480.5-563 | 1.41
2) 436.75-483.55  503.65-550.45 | 1.67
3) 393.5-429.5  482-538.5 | 1.12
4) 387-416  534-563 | 1.22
